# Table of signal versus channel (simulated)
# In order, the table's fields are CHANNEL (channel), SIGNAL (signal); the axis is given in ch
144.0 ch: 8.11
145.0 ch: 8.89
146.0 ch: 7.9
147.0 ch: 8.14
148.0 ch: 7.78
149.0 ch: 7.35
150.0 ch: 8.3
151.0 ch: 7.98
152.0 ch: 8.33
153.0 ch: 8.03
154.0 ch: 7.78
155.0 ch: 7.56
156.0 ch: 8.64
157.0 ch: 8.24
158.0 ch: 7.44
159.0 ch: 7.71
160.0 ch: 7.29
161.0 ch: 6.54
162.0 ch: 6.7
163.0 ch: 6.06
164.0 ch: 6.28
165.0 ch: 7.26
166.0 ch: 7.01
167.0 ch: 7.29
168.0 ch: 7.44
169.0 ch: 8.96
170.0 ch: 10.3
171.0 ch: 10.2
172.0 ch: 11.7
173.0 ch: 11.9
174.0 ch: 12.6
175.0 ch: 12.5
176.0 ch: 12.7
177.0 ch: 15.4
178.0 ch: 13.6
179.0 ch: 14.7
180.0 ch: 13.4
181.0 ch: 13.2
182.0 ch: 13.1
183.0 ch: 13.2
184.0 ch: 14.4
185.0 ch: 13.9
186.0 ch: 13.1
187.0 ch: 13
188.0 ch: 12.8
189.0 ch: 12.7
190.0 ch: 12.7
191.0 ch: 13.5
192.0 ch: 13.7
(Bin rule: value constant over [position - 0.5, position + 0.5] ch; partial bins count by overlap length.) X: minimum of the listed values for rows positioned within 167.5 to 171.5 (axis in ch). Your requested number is 7.44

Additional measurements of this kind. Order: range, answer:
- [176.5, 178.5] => 13.6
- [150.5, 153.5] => 7.98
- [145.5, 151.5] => 7.35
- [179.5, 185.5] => 13.1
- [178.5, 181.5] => 13.2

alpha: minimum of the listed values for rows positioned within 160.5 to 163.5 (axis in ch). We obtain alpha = 6.06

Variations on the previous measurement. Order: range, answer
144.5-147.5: 7.9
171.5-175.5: 11.7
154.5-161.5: 6.54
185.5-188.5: 12.8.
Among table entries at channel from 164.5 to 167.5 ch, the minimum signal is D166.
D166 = 7.01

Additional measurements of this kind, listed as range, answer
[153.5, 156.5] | 7.56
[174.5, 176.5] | 12.5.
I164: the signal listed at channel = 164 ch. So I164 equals 6.28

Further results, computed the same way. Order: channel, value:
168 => 7.44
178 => 13.6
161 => 6.54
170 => 10.3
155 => 7.56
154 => 7.78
